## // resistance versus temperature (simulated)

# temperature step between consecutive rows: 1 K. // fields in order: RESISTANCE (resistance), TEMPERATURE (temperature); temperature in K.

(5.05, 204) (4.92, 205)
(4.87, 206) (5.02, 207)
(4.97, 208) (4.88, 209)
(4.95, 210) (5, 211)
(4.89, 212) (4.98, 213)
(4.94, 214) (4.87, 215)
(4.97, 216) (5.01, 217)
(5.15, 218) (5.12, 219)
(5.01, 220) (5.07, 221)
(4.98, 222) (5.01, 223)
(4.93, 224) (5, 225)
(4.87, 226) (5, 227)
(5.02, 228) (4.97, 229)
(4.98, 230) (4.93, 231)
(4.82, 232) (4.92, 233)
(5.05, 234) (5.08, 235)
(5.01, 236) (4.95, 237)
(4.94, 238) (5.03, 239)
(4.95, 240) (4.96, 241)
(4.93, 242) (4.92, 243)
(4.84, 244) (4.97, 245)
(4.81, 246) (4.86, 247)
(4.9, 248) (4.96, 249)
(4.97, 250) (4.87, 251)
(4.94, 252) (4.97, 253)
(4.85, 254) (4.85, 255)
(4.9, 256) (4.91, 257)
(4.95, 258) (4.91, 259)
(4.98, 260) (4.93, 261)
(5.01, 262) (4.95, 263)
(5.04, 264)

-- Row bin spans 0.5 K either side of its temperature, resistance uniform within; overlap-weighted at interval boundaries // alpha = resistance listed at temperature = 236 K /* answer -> 5.01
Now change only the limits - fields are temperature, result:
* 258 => 4.95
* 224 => 4.93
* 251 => 4.87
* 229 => 4.97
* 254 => 4.85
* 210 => 4.95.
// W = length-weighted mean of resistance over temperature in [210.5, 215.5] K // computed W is 4.94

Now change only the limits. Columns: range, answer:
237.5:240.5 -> 4.97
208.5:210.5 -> 4.92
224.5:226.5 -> 4.94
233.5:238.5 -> 5.01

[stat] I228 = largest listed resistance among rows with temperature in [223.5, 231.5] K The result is 5.02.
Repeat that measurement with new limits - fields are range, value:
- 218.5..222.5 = 5.12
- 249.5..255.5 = 4.97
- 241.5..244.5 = 4.93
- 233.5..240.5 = 5.08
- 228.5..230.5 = 4.98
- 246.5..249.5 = 4.96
